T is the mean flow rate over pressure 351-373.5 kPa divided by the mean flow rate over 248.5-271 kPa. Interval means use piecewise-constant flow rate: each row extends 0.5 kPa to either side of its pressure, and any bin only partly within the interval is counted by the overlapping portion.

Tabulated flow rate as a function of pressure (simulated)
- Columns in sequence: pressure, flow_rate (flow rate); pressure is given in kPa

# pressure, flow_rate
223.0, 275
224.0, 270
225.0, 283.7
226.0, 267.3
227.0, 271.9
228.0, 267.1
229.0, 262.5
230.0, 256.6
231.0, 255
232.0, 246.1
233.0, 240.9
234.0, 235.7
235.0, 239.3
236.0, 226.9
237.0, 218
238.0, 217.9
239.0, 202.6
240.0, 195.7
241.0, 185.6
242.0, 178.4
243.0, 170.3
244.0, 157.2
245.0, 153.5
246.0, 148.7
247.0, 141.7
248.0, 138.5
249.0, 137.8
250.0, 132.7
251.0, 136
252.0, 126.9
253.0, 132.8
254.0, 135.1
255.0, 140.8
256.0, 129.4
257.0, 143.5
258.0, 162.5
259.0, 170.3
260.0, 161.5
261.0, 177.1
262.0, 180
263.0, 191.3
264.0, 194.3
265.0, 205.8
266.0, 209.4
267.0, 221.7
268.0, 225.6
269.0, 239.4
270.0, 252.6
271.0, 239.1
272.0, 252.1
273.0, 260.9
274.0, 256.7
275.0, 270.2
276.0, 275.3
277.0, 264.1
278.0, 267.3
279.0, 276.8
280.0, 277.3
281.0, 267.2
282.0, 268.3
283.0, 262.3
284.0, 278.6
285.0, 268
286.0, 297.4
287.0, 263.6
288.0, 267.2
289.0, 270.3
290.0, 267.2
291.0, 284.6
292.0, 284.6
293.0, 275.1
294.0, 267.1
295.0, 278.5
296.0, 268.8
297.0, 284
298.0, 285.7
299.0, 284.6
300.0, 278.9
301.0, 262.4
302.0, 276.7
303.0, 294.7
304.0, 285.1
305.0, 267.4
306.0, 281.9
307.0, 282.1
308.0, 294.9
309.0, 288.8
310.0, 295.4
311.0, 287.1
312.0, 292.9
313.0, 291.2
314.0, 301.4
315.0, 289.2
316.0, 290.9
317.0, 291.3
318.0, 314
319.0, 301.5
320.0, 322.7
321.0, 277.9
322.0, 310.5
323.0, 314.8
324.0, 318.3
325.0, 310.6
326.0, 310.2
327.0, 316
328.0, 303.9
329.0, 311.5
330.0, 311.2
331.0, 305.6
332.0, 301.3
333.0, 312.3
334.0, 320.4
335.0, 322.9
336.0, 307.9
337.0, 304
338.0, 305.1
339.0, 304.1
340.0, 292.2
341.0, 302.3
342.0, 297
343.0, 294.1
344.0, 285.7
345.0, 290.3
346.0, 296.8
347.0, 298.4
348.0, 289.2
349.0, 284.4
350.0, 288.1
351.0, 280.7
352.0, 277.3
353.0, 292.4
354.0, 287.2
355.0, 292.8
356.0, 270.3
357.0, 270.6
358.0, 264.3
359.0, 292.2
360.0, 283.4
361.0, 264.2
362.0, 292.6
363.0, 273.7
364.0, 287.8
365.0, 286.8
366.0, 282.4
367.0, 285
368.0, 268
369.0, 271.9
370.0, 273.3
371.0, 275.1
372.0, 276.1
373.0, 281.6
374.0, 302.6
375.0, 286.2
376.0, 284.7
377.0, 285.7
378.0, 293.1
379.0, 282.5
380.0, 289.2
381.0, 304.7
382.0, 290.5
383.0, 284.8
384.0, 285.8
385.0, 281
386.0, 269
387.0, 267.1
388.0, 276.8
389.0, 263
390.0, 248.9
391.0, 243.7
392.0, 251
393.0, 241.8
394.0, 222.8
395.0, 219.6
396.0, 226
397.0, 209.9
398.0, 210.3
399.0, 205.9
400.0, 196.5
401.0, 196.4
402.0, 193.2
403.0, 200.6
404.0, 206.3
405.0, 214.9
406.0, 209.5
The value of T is 1.6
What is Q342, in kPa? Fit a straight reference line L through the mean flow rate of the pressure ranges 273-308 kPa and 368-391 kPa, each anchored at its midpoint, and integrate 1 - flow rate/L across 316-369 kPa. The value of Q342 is -3.4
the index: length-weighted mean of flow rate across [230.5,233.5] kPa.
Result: 247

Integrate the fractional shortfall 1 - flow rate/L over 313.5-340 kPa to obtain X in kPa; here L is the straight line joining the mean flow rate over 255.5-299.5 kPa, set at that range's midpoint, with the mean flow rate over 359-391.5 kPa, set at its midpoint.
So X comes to -4.53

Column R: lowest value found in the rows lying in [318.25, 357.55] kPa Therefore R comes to 270.3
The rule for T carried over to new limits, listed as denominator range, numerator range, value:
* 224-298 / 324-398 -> 1.27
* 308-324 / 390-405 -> 0.73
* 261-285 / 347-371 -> 1.15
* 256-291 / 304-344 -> 1.27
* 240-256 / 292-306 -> 1.87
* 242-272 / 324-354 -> 1.74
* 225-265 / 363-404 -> 1.37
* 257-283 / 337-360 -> 1.26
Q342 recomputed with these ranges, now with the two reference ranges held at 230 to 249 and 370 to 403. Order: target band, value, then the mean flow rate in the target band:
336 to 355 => -4.2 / 293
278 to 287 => -2.5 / 273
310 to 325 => -4.7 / 300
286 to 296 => -2.6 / 274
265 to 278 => -2.2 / 246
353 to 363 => -1.4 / 280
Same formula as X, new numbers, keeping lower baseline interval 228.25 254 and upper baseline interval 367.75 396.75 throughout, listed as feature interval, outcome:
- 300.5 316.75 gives -4.17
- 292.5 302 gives -2.35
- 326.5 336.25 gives -2.85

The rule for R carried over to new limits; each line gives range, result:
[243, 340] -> 126.9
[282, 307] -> 262.3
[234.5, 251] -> 132.7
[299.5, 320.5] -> 262.4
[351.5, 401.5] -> 196.4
